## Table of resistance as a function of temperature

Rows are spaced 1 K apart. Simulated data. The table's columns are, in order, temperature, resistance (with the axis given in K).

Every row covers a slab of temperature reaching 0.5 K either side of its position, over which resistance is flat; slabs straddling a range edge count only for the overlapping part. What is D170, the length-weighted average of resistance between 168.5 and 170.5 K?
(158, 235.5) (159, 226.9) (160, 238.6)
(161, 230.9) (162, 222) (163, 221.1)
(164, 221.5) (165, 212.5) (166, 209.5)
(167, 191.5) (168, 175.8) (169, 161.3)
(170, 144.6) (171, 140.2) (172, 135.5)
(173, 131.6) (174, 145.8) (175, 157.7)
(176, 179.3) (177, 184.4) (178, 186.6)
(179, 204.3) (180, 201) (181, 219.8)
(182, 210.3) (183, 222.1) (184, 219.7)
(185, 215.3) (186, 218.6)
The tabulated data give 153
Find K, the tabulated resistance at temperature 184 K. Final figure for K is 219.7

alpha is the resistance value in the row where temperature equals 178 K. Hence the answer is 186.6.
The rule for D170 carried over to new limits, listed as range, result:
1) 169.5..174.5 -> 140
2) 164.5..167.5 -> 204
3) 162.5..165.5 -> 218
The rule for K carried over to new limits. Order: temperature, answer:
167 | 191.5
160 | 238.6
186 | 218.6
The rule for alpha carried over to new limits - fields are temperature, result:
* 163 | 221.1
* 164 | 221.5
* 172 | 135.5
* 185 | 215.3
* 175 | 157.7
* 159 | 226.9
